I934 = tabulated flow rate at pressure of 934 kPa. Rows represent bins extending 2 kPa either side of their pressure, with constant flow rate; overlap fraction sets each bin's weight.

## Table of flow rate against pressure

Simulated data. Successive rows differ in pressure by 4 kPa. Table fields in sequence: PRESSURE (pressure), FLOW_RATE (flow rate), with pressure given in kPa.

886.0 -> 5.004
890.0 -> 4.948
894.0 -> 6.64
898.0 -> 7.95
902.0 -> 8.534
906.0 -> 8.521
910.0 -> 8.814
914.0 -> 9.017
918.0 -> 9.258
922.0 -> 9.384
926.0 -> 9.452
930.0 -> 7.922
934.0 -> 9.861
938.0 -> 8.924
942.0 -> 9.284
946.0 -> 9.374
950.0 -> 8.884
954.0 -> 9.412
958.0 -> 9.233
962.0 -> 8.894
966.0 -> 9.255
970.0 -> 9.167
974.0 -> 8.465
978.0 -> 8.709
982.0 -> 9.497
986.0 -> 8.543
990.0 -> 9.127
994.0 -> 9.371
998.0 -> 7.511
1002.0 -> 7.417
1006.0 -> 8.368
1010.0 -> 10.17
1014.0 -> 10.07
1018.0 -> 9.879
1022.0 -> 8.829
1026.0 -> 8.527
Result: 9.861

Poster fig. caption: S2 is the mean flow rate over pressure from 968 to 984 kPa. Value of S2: 8.96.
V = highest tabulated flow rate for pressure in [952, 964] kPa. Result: 9.412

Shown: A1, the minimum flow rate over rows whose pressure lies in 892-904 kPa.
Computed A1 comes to 6.64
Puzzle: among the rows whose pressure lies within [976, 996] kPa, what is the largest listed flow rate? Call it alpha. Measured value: 9.497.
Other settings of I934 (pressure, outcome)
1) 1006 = 8.368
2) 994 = 9.371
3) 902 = 8.534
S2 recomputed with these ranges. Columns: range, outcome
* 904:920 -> 8.9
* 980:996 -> 9.13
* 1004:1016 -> 9.54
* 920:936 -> 9.15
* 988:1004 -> 8.36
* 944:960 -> 9.23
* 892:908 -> 7.91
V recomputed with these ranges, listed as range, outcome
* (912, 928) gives 9.452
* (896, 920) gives 9.258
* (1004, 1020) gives 10.17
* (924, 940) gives 9.861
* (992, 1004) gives 9.371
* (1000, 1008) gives 8.368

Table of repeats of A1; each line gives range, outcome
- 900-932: 7.922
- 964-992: 8.465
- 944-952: 8.884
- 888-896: 4.948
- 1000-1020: 7.417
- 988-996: 9.127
